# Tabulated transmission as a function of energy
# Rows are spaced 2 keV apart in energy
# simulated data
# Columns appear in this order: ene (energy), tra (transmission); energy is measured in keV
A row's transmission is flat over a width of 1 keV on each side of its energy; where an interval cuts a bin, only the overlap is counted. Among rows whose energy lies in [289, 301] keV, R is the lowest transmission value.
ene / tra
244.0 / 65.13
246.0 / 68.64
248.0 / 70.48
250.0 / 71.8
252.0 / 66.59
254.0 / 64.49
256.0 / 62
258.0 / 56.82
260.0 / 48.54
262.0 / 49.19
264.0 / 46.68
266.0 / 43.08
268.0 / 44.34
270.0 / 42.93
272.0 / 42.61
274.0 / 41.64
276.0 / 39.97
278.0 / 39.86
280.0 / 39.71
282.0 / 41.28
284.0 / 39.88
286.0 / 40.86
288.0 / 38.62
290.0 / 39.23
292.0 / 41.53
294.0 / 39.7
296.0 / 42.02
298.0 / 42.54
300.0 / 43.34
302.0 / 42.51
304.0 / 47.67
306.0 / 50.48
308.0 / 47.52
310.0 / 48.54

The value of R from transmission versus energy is 39.23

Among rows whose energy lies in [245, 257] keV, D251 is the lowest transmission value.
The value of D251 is 62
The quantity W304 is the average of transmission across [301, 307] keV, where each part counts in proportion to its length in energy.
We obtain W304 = 46.9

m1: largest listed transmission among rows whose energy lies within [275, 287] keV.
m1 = 41.28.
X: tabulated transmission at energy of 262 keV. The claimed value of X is 49.19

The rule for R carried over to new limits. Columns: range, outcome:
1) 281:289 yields 38.62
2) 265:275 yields 41.64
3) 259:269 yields 43.08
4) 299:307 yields 42.51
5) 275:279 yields 39.86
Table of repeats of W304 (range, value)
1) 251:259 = 62.5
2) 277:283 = 40.3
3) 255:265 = 52.6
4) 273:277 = 40.8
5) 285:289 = 39.7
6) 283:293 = 40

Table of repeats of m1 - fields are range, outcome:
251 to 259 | 66.59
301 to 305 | 47.67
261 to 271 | 49.19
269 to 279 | 42.93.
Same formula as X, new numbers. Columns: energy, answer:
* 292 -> 41.53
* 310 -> 48.54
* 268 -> 44.34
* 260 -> 48.54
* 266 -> 43.08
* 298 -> 42.54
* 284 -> 39.88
